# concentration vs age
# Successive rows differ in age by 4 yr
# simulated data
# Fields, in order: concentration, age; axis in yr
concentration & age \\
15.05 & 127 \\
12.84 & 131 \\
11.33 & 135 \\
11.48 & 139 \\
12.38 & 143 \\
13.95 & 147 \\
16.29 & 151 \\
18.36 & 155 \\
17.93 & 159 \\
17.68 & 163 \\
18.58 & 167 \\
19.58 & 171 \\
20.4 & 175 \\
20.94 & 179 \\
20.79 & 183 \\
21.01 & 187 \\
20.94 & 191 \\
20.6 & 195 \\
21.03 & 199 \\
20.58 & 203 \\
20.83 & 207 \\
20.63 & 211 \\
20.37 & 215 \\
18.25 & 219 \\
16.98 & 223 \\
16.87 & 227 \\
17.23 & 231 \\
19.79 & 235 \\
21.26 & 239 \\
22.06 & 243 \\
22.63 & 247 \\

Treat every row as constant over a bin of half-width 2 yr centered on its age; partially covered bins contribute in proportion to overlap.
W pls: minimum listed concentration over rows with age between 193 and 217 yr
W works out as 20.37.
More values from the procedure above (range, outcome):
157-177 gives 17.68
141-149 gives 12.38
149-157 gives 16.29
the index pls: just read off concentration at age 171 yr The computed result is 19.58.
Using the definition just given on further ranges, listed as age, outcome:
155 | 18.36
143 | 12.38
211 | 20.63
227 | 16.87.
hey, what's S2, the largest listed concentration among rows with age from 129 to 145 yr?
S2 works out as 12.84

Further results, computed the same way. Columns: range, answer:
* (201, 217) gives 20.83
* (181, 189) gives 21.01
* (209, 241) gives 21.26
